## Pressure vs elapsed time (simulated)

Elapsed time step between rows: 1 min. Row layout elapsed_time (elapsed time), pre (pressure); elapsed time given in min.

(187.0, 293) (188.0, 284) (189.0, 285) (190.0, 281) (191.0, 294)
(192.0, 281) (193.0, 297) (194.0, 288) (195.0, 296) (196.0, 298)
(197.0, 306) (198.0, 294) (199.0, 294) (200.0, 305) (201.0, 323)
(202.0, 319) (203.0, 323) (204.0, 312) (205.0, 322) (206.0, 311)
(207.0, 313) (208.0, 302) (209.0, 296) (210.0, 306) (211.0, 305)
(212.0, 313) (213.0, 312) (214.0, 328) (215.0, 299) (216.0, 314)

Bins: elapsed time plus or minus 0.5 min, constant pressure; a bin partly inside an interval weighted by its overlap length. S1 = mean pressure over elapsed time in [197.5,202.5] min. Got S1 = 307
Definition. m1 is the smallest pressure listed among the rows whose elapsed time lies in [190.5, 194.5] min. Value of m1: 281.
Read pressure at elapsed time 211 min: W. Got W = 305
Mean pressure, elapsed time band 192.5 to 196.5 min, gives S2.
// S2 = 295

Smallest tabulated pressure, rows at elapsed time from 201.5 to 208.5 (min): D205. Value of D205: 302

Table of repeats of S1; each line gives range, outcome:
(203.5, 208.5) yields 312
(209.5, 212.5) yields 308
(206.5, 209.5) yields 304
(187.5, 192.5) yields 285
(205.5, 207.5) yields 312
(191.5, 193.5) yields 289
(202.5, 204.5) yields 318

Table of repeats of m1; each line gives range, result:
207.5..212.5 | 296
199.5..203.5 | 305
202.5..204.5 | 312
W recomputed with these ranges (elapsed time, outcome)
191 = 294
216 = 314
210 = 306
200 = 305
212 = 313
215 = 299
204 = 312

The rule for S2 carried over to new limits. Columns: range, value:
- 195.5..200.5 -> 299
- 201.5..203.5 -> 321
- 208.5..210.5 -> 301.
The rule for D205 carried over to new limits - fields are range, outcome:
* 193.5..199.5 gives 288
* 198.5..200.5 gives 294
